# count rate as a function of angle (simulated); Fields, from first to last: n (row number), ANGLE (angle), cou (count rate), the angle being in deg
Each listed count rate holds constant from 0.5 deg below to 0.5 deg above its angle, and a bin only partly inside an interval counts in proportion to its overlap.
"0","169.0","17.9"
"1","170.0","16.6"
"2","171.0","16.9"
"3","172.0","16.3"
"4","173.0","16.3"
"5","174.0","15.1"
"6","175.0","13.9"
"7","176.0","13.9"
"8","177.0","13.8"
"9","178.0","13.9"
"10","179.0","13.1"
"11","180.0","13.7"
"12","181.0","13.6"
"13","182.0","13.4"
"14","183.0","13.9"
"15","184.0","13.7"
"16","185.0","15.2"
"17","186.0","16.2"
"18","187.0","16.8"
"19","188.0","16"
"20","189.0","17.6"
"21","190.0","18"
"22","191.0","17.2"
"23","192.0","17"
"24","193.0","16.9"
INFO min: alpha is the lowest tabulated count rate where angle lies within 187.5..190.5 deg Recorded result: 16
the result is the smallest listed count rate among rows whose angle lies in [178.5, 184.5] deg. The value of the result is 13.1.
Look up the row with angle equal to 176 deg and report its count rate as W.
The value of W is 13.9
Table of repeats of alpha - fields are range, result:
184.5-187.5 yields 15.2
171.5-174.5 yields 15.1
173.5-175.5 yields 13.9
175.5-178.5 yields 13.8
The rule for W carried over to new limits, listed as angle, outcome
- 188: 16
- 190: 18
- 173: 16.3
